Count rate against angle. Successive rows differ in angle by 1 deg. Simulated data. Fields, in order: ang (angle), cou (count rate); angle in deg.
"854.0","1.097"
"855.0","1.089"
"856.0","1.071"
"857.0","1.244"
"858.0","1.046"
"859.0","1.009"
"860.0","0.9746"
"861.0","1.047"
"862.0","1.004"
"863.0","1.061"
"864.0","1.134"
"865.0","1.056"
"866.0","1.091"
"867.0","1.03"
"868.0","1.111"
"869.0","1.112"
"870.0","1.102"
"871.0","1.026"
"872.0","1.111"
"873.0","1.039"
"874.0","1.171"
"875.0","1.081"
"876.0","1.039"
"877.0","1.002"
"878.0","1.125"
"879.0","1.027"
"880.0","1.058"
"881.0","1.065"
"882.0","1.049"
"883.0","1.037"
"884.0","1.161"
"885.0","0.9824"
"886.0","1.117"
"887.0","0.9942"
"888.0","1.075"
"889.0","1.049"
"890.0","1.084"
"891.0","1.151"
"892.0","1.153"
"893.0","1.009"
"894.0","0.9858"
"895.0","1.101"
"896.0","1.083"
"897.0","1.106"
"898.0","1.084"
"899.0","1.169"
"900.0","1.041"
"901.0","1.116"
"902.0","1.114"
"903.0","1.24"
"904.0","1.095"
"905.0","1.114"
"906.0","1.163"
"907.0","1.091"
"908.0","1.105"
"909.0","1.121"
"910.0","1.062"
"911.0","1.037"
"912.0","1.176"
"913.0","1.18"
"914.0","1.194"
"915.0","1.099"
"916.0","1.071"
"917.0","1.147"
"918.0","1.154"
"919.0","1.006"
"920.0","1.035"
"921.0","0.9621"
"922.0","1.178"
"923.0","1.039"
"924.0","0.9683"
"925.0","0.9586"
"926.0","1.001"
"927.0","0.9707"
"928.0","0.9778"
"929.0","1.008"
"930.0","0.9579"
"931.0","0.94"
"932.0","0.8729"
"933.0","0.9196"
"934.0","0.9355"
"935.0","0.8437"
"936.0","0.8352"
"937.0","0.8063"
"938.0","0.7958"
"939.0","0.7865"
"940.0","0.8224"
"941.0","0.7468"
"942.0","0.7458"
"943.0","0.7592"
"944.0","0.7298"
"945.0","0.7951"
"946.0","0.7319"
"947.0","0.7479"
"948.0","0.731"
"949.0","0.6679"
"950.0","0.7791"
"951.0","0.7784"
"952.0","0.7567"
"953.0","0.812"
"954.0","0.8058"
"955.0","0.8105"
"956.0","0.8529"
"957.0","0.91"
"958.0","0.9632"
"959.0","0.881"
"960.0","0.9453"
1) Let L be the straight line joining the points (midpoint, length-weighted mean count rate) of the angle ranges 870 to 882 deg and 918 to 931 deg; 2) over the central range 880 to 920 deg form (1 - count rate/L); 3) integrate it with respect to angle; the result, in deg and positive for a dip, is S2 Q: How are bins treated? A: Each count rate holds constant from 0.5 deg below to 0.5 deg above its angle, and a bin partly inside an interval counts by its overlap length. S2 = -2.21 deg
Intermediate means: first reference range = 1.07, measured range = 1.1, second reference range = 1.01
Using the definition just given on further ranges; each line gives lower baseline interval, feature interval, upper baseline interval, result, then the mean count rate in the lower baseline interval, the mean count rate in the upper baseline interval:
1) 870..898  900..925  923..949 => -3.84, 1.07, 0.855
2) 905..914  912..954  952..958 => 3.07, 1.12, 0.842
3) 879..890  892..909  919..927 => -1.02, 1.06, 1.02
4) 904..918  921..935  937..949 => -0.66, 1.12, 0.761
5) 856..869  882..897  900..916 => 0.41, 1.07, 1.12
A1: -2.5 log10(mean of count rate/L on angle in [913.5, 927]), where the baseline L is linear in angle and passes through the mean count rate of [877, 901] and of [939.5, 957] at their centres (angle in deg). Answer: -0.158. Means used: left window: 1.07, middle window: 1.06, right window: 0.773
